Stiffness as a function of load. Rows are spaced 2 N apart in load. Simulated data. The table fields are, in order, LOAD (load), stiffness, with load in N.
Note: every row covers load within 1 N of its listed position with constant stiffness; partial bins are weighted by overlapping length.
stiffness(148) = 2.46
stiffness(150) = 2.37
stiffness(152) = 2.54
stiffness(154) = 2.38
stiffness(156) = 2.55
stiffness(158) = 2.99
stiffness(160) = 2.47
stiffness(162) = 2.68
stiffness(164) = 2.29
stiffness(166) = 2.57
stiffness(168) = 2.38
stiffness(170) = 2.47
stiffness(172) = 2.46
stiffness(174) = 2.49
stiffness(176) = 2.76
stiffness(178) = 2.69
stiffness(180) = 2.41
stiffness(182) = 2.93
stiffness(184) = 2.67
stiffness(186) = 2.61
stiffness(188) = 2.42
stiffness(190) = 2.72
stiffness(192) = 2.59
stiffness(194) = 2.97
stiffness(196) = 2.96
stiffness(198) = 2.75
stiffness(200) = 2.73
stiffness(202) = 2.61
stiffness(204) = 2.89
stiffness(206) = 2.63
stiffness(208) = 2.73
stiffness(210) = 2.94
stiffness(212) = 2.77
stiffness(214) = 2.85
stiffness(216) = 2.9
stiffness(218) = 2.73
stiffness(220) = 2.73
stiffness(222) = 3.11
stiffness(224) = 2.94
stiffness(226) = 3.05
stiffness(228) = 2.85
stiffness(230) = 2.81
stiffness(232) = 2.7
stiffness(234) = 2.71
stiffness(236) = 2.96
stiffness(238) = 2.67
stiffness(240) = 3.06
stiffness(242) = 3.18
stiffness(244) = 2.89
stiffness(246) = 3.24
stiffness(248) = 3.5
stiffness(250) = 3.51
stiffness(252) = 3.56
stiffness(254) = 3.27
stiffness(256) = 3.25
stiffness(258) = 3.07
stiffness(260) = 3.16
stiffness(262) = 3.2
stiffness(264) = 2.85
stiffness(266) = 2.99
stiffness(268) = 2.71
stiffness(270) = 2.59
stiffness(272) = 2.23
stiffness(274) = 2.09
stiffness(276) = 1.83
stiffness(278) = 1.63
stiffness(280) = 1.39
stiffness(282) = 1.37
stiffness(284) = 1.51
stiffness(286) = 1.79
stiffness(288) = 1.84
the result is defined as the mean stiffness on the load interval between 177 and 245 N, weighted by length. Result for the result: 2.8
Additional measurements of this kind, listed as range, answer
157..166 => 2.6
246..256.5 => 3.41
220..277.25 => 2.92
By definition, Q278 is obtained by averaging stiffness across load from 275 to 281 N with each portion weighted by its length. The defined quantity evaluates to 1.62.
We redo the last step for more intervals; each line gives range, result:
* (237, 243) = 2.97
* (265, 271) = 2.76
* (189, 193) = 2.66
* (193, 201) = 2.85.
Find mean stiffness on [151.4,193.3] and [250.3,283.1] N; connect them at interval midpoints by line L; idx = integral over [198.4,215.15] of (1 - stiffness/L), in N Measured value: -1.2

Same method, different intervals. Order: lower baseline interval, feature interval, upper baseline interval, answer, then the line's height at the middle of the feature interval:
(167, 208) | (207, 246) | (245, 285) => -3.37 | 2.65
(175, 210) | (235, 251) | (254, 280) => -2.92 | 2.64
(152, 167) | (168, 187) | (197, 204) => 0.25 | 2.63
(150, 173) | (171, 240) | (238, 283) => -3.65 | 2.62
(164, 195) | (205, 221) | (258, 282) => -1.63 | 2.53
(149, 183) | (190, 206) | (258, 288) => -2.00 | 2.46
